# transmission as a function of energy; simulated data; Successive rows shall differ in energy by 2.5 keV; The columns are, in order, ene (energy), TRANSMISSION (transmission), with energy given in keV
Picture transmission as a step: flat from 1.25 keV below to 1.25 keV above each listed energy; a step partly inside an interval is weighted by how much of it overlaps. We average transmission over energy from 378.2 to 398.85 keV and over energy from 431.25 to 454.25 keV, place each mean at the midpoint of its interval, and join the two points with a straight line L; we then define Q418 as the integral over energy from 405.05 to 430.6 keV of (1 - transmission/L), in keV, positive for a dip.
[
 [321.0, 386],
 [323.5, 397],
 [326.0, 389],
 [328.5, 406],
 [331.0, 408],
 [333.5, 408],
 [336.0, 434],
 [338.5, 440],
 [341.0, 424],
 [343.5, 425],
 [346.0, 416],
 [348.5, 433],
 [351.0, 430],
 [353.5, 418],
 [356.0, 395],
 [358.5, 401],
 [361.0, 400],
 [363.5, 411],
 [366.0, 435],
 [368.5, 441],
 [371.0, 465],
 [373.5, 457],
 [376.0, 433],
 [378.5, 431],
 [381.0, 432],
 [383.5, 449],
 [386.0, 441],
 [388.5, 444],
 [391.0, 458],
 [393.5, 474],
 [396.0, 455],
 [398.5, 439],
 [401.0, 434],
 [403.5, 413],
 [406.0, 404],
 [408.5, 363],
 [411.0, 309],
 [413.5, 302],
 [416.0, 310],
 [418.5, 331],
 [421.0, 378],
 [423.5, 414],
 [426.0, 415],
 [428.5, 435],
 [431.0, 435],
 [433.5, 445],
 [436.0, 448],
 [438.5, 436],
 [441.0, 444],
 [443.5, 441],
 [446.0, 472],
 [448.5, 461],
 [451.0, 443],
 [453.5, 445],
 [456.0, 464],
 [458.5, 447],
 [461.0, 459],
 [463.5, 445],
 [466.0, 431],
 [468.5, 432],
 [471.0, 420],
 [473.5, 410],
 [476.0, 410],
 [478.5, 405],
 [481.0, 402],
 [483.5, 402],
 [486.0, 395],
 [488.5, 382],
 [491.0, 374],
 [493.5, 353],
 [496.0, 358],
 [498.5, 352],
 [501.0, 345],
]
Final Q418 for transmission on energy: 4.6 keV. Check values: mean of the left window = 448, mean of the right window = 448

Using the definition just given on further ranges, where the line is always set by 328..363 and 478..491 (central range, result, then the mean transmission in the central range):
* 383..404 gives -1.9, 446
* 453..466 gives -1.7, 450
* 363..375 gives -0.9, 444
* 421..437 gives -1.0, 428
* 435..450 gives -1.8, 450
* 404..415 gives 1.6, 348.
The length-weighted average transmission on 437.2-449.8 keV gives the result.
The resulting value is 451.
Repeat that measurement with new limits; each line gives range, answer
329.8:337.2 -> 417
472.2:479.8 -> 408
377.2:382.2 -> 432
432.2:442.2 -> 443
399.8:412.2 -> 385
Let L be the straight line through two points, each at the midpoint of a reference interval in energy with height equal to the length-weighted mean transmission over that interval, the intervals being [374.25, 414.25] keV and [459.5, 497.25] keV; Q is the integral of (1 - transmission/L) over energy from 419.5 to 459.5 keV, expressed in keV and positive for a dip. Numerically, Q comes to -2.6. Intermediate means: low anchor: 420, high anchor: 405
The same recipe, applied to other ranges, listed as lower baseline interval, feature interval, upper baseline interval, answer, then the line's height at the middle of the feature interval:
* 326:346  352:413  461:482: -0.6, 420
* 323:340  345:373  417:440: -0.7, 413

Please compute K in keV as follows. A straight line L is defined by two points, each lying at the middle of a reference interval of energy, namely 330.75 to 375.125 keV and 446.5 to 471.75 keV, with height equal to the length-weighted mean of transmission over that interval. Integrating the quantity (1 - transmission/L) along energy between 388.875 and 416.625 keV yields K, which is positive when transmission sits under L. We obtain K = 2.2 keV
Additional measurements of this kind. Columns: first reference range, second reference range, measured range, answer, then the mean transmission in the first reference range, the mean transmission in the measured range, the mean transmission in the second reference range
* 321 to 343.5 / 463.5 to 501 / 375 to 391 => -1.32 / 412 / 440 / 395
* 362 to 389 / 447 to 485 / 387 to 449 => 3.11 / 439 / 414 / 432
